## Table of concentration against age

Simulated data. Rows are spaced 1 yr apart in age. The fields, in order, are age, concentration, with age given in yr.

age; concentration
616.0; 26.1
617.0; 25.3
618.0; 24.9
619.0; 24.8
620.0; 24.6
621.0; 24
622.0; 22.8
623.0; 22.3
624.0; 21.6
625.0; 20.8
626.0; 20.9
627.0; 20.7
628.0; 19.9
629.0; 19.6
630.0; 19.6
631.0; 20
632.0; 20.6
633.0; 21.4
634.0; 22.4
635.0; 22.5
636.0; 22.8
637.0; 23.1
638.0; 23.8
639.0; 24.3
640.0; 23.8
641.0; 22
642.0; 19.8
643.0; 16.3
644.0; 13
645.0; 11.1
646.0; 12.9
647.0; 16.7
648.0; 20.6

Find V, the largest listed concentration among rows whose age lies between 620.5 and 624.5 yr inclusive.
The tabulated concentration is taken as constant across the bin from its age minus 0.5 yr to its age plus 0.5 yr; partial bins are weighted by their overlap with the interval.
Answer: 24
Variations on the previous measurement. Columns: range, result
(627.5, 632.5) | 20.6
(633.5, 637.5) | 23.1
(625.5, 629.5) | 20.9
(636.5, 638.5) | 23.8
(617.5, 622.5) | 24.9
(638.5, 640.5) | 24.3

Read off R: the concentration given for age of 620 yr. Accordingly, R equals 24.6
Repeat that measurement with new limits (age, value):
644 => 13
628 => 19.9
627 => 20.7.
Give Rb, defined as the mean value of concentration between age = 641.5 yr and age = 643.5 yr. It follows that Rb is 18.1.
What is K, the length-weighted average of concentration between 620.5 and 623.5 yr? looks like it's 23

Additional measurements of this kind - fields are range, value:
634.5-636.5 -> 22.6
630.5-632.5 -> 20.3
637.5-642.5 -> 22.7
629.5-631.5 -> 19.8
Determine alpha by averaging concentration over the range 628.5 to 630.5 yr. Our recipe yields 19.6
